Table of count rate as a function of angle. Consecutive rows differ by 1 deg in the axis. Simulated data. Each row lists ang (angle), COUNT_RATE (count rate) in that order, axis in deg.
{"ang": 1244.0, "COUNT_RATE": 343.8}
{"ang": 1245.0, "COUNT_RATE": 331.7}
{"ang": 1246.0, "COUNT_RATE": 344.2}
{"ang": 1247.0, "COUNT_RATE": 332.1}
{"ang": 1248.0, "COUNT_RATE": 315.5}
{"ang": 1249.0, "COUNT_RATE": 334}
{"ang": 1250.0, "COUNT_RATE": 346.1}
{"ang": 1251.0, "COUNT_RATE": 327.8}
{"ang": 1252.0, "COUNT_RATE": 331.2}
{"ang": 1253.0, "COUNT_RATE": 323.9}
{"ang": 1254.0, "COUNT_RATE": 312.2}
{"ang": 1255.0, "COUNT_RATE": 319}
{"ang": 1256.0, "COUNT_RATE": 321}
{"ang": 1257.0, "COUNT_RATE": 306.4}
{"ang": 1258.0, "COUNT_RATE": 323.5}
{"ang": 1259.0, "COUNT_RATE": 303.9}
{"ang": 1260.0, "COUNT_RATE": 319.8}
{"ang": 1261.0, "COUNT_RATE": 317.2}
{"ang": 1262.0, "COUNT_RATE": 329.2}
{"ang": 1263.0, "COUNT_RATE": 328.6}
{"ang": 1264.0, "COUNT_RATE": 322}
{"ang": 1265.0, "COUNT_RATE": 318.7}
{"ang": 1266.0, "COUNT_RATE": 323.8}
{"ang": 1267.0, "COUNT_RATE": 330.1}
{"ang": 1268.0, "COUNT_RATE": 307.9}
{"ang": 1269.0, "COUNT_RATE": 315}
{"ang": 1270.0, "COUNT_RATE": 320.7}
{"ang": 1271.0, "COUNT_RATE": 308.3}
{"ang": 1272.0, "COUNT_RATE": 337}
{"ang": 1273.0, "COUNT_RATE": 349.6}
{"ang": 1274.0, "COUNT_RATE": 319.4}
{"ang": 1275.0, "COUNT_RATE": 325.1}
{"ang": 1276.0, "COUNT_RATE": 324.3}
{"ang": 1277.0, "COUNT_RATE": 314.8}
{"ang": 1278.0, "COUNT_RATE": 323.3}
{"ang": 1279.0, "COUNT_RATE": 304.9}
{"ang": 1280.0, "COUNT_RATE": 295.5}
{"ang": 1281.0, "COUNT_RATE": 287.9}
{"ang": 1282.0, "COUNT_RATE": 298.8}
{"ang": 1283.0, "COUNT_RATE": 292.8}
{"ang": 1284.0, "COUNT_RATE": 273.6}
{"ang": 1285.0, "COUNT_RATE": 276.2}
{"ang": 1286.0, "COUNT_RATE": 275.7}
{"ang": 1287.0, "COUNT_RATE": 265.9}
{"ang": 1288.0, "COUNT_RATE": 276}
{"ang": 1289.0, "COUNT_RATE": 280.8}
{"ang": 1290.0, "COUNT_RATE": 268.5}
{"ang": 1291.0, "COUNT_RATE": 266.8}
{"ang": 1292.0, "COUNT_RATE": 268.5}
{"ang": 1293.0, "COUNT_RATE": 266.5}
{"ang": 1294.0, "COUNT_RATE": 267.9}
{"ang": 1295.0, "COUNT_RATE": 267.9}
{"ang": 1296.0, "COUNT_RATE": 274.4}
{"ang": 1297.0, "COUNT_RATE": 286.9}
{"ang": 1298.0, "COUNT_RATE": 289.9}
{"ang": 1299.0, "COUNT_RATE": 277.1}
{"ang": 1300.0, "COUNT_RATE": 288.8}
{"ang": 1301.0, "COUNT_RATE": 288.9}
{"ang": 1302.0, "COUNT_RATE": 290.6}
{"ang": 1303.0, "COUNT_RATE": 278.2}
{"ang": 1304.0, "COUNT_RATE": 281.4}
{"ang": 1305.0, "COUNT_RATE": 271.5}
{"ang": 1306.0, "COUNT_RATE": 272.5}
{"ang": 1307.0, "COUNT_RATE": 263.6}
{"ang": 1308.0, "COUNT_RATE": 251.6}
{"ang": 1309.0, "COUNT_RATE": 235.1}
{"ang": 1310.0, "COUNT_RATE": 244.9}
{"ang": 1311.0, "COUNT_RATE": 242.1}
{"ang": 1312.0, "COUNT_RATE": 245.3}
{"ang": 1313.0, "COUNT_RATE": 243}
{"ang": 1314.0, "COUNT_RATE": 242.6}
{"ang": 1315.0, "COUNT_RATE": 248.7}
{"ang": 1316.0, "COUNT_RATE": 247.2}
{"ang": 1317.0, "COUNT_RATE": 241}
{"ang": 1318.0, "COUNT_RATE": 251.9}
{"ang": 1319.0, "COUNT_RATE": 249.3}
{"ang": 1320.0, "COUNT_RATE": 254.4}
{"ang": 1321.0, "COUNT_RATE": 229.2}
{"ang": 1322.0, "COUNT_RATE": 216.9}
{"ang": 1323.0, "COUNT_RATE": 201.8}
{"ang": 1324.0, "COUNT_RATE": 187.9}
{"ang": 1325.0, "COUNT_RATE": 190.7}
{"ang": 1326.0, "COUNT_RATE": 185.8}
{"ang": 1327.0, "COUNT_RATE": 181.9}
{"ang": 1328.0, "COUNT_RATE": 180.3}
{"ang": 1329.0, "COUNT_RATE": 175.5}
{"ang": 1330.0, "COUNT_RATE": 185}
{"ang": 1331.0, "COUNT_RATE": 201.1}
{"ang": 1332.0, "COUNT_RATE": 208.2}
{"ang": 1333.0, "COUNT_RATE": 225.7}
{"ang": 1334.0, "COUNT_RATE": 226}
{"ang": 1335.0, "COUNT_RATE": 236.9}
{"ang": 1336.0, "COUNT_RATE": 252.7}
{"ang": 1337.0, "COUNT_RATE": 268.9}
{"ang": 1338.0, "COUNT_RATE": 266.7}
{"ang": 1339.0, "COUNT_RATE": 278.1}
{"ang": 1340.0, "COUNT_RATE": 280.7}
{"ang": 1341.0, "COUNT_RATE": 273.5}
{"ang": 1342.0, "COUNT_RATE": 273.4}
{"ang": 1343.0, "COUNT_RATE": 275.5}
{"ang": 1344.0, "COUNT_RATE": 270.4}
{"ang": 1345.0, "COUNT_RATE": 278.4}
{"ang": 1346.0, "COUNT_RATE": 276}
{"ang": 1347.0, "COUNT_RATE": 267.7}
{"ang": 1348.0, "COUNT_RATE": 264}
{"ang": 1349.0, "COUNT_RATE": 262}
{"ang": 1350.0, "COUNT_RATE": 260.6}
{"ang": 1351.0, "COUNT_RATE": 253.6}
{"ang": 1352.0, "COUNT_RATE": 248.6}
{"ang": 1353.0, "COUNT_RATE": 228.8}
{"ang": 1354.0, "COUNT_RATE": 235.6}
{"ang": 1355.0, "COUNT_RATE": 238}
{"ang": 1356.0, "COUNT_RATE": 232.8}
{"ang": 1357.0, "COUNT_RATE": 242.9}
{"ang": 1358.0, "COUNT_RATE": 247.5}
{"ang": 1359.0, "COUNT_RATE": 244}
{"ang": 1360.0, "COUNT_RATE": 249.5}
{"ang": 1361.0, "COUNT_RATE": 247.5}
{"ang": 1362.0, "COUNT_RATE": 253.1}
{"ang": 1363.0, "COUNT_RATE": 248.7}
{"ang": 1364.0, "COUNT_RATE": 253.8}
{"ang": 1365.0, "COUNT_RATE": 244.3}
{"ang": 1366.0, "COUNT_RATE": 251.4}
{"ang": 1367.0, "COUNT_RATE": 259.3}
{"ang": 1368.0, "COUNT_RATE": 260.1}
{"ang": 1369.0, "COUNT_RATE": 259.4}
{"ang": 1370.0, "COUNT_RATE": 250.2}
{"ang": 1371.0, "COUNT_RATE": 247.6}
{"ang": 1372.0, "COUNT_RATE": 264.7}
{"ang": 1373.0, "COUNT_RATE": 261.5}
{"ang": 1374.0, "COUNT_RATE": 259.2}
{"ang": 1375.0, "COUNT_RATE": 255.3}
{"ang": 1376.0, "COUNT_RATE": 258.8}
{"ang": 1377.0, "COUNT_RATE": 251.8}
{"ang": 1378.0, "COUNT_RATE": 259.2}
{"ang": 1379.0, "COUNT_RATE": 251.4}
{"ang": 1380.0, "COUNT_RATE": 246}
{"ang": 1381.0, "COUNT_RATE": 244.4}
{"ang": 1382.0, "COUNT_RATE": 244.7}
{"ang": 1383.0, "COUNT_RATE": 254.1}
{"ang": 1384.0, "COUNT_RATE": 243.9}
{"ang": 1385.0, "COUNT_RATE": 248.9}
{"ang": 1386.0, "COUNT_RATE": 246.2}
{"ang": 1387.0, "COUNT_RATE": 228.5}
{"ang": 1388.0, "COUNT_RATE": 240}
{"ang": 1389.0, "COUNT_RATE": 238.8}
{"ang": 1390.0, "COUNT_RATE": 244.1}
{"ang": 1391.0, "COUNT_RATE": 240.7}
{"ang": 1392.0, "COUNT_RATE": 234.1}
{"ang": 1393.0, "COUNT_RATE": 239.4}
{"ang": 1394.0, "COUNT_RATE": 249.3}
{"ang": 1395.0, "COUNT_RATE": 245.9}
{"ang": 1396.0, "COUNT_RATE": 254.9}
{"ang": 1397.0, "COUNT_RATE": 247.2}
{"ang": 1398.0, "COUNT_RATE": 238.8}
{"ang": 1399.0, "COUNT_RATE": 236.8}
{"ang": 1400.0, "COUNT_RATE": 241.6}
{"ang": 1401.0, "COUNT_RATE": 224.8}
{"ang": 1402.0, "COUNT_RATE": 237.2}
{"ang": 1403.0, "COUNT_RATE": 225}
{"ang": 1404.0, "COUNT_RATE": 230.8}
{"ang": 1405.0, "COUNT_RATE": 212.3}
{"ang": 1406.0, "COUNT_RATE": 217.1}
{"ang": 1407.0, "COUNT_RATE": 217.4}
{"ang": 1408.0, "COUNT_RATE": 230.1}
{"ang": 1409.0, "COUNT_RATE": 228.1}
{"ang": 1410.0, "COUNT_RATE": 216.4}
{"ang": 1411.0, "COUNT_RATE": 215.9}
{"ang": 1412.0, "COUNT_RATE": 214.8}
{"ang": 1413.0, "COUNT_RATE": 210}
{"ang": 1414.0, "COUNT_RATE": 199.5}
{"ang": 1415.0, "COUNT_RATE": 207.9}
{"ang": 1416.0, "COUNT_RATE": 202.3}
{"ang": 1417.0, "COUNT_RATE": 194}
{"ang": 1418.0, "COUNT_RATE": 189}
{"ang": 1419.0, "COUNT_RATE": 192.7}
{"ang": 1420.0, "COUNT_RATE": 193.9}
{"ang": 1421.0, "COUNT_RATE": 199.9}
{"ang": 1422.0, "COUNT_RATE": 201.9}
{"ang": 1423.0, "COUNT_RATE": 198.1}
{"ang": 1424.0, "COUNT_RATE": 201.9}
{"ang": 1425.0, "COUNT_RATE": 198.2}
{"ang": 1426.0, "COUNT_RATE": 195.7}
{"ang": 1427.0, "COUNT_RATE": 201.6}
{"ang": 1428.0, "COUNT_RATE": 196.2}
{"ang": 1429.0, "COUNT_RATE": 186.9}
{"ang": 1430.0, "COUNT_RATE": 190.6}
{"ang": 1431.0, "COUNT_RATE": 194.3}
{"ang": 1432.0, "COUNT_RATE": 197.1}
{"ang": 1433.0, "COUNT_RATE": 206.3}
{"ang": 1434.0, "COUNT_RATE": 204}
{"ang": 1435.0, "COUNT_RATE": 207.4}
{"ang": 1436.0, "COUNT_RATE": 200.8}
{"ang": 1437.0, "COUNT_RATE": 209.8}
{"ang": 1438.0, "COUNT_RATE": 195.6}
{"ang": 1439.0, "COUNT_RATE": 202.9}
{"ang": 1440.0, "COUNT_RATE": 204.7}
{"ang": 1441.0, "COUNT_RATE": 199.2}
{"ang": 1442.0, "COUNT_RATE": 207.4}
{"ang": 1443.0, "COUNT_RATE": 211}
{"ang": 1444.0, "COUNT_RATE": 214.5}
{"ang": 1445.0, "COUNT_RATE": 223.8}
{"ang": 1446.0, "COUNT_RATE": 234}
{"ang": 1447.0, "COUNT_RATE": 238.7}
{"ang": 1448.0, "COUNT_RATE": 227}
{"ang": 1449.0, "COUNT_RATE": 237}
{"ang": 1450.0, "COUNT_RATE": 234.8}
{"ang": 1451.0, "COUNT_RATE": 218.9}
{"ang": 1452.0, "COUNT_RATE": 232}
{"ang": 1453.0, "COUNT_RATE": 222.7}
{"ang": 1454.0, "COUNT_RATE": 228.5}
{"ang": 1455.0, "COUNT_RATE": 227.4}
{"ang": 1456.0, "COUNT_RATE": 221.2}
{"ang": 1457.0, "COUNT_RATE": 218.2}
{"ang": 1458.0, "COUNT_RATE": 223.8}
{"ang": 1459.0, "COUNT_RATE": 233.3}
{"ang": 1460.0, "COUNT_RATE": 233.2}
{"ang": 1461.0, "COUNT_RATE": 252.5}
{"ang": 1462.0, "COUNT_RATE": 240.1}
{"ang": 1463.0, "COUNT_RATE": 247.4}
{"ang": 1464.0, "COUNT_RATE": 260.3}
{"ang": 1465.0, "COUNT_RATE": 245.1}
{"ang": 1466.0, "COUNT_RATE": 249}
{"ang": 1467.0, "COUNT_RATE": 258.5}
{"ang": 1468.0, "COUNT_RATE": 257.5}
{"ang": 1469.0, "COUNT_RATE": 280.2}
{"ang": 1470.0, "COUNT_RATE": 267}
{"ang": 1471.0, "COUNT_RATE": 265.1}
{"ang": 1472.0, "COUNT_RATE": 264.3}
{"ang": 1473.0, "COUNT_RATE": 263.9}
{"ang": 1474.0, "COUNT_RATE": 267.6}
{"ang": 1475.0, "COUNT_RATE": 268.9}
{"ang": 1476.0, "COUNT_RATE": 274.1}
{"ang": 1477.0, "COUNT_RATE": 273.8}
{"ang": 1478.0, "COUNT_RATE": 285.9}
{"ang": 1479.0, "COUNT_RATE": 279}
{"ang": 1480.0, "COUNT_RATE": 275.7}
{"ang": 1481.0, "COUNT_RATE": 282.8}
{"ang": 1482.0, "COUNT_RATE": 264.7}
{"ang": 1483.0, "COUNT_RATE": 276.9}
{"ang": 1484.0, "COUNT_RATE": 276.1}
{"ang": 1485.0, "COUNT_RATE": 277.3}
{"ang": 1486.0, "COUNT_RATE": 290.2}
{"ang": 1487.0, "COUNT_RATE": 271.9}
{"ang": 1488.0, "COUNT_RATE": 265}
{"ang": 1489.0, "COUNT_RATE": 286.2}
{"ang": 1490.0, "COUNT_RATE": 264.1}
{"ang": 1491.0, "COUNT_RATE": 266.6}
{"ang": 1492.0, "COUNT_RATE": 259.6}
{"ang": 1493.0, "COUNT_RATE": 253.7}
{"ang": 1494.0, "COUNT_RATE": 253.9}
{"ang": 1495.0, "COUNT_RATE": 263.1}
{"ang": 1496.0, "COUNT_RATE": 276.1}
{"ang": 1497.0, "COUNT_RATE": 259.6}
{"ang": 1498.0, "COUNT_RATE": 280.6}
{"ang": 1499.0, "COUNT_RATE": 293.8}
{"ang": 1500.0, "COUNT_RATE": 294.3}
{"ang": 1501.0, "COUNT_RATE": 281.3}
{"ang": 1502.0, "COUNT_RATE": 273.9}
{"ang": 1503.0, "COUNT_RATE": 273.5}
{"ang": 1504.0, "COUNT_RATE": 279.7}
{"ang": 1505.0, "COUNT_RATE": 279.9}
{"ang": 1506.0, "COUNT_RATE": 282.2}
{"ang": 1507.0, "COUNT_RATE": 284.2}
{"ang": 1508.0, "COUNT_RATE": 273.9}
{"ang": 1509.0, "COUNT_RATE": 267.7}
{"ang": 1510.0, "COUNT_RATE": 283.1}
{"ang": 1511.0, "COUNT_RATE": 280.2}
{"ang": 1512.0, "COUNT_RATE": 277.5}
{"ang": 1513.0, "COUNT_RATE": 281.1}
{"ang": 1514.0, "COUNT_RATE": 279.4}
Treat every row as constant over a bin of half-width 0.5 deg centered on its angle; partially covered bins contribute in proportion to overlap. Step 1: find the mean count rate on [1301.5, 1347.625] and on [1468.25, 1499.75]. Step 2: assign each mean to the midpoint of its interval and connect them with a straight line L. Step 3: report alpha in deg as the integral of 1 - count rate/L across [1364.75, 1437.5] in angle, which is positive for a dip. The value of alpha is 8.2 deg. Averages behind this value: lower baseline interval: 242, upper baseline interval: 272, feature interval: 227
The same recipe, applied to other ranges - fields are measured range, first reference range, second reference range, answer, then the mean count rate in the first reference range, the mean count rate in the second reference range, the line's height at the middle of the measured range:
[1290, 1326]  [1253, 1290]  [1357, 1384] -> 4.3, 309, 252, 288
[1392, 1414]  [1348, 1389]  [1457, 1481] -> 2.0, 249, 259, 253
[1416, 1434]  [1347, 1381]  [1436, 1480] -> 3.5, 251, 240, 244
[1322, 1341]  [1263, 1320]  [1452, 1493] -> 4.0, 284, 259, 278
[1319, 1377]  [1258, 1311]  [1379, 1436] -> 2.7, 293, 221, 256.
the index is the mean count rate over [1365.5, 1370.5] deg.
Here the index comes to 256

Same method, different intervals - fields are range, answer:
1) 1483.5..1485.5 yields 277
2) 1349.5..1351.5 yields 257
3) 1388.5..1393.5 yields 239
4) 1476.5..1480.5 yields 279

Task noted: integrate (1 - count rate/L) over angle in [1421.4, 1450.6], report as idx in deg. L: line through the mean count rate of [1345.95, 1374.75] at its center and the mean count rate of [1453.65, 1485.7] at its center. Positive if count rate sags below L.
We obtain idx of 5.5 deg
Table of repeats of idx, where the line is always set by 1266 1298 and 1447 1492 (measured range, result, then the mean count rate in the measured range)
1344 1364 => 2.04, 252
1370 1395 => 2.41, 248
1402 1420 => 3.77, 212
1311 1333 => 5.31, 218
